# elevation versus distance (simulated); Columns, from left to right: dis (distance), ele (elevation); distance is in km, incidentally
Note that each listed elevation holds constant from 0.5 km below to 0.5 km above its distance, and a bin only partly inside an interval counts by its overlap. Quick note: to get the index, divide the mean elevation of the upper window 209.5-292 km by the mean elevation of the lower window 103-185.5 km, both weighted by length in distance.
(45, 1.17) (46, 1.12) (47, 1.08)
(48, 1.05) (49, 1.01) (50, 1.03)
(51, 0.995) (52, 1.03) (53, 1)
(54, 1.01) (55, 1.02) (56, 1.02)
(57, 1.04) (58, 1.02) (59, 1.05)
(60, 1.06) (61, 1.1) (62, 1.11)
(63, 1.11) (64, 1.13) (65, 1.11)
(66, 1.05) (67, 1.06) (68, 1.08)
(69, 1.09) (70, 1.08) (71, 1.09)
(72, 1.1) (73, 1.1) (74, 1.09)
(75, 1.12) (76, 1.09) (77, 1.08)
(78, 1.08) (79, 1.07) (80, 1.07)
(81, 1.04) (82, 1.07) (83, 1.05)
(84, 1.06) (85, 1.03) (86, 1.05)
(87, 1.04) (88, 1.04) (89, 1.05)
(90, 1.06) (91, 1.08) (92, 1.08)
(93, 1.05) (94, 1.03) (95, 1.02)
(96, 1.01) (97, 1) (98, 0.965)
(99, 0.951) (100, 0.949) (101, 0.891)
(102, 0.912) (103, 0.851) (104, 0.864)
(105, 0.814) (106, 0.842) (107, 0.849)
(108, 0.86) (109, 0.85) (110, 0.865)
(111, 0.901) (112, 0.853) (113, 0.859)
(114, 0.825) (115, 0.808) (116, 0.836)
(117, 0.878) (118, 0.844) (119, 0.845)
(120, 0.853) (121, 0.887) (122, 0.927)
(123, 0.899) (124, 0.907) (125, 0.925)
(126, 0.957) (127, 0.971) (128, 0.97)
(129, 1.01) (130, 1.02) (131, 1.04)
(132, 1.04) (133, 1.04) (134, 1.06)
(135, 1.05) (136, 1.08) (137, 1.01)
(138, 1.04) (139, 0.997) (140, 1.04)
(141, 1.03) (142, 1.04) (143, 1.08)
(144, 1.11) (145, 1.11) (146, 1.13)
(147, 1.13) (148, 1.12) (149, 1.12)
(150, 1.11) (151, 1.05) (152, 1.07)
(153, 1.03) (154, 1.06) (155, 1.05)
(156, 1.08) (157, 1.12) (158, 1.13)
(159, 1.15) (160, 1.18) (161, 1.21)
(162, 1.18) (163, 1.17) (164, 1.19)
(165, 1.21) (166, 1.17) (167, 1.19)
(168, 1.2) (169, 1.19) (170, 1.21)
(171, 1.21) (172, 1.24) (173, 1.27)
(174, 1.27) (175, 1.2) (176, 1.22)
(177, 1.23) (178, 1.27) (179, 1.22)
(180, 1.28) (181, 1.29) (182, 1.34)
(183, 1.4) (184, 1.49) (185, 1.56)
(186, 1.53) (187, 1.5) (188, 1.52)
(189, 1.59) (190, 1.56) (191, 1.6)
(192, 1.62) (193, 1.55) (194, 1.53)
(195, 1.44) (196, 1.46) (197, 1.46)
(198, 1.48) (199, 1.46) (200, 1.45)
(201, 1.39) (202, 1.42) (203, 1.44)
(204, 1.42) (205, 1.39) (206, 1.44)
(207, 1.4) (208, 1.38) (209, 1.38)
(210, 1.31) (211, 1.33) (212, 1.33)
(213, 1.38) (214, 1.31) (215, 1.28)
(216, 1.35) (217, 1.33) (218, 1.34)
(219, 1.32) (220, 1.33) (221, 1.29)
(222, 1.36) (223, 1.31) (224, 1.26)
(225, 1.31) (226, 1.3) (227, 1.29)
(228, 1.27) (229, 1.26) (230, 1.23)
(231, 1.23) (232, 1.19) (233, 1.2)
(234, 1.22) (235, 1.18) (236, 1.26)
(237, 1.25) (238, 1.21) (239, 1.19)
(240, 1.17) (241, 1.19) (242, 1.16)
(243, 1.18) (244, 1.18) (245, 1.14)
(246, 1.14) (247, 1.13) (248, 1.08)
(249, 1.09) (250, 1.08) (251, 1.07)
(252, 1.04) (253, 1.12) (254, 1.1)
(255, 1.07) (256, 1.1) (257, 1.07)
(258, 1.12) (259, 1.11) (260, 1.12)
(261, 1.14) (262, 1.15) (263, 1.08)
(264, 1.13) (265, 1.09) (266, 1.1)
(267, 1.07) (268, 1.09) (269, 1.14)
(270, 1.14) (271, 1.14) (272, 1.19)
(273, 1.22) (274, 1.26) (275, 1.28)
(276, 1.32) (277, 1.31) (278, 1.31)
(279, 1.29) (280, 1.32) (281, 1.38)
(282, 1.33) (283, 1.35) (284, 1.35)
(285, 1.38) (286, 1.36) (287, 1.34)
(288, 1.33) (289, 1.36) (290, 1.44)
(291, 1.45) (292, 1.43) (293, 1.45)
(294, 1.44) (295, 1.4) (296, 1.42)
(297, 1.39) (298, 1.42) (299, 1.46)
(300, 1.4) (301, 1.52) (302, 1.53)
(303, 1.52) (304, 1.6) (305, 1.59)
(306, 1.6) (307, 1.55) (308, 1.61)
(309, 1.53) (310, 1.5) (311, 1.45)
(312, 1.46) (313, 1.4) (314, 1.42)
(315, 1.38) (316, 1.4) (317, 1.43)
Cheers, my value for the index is 1.15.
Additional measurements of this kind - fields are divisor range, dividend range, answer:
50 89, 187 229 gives 1.32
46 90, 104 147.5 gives 0.90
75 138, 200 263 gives 1.28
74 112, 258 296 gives 1.28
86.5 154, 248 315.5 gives 1.33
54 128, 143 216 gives 1.31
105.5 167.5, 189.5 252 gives 1.29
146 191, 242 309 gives 1.03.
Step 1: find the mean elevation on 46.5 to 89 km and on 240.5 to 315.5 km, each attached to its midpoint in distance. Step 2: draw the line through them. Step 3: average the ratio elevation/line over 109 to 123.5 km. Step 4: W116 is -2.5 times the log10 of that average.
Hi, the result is 0.28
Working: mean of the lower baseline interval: 1.06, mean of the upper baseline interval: 1.29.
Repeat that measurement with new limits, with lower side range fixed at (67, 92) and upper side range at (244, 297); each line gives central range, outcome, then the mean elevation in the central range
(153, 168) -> -0.011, 1.15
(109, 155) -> 0.132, 0.986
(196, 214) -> -0.196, 1.4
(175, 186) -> -0.159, 1.33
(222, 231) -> -0.081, 1.28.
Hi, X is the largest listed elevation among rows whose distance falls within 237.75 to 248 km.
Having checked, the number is 1.21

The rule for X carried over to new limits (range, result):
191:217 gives 1.62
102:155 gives 1.13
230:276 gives 1.32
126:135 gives 1.06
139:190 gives 1.59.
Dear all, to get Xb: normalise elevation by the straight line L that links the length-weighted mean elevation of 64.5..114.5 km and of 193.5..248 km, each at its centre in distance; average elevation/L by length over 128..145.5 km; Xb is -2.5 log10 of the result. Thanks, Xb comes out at 0.07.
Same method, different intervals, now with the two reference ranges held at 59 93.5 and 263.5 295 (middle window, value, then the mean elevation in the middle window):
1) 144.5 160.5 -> 0.050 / 1.1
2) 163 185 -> -0.072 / 1.26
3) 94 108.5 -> 0.199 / 0.917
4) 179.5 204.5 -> -0.226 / 1.47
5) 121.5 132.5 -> 0.164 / 0.97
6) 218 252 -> 0.022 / 1.21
